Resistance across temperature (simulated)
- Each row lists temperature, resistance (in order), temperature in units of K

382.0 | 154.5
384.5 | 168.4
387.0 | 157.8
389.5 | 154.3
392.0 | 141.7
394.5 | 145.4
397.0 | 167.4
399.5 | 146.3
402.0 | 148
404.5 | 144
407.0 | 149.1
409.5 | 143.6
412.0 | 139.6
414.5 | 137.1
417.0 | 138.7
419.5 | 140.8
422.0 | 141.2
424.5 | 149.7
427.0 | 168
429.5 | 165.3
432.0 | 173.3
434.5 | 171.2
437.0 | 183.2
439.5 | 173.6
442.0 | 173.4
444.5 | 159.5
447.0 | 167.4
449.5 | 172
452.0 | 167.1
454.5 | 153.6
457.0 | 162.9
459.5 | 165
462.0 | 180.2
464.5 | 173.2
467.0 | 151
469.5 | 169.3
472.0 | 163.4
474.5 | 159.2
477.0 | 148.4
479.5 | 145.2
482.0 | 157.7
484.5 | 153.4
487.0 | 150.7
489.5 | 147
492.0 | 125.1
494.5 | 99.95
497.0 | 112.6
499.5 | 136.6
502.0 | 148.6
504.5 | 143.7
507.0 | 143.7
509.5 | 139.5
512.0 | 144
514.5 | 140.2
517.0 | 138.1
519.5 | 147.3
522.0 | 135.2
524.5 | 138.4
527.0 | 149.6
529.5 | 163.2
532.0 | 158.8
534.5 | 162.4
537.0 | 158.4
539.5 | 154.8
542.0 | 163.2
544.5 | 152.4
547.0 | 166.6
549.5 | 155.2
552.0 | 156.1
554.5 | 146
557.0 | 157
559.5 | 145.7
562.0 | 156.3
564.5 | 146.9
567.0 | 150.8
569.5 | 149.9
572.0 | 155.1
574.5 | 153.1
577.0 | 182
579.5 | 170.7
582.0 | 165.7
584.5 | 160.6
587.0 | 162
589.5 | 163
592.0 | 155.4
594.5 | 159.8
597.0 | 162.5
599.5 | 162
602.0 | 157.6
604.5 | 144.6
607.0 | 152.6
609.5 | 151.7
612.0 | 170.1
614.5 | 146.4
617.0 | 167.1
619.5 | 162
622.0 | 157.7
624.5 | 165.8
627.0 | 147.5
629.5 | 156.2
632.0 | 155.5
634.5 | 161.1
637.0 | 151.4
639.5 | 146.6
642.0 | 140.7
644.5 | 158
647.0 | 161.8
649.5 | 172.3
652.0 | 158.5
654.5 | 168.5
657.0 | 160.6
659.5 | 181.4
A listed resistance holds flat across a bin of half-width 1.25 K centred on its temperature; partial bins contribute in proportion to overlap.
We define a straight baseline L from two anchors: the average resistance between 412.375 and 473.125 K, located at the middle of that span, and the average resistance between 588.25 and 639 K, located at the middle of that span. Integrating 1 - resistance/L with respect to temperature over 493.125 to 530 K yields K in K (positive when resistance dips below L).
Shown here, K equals 5.1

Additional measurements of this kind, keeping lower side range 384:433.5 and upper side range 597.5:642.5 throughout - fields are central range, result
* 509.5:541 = 0.95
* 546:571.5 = 0.22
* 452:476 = -1.91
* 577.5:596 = -0.99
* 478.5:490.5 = 0.12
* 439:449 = -1.10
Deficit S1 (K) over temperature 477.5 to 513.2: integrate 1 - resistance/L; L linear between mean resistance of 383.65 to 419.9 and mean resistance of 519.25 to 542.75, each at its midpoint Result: 2.9 K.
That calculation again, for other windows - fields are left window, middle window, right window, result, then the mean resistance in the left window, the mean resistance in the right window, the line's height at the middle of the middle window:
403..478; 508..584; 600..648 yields 1.8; 159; 156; 157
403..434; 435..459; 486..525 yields -3.7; 150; 137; 145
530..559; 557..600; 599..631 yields -0.5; 157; 157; 157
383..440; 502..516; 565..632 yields 1.2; 154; 159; 156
